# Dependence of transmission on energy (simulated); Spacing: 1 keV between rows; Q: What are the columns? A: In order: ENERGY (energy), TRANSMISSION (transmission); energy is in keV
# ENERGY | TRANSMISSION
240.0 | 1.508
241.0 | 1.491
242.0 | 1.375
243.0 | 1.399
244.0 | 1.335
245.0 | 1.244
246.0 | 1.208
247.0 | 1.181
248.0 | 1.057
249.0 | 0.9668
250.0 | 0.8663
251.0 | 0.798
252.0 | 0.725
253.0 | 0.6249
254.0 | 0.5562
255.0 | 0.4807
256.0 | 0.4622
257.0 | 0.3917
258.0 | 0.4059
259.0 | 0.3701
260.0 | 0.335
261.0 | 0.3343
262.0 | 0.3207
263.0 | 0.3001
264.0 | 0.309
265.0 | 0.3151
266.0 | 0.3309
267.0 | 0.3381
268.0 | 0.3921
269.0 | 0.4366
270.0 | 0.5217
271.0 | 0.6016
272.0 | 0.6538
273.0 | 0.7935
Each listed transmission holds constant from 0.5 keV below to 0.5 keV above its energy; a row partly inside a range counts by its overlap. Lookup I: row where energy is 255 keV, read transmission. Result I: 0.4807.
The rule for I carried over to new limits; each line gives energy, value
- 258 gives 0.4059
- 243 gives 1.399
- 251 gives 0.798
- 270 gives 0.5217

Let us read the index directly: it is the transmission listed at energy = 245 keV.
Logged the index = 1.244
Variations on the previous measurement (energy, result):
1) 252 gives 0.725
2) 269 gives 0.4366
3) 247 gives 1.181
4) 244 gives 1.335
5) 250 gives 0.8663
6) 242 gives 1.375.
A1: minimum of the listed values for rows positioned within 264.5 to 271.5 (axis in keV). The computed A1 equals 0.3151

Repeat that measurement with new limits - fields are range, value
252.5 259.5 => 0.3701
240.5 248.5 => 1.057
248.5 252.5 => 0.725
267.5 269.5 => 0.3921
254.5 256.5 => 0.4622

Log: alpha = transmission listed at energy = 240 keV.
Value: 1.508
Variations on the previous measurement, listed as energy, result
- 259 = 0.3701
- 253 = 0.6249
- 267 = 0.3381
